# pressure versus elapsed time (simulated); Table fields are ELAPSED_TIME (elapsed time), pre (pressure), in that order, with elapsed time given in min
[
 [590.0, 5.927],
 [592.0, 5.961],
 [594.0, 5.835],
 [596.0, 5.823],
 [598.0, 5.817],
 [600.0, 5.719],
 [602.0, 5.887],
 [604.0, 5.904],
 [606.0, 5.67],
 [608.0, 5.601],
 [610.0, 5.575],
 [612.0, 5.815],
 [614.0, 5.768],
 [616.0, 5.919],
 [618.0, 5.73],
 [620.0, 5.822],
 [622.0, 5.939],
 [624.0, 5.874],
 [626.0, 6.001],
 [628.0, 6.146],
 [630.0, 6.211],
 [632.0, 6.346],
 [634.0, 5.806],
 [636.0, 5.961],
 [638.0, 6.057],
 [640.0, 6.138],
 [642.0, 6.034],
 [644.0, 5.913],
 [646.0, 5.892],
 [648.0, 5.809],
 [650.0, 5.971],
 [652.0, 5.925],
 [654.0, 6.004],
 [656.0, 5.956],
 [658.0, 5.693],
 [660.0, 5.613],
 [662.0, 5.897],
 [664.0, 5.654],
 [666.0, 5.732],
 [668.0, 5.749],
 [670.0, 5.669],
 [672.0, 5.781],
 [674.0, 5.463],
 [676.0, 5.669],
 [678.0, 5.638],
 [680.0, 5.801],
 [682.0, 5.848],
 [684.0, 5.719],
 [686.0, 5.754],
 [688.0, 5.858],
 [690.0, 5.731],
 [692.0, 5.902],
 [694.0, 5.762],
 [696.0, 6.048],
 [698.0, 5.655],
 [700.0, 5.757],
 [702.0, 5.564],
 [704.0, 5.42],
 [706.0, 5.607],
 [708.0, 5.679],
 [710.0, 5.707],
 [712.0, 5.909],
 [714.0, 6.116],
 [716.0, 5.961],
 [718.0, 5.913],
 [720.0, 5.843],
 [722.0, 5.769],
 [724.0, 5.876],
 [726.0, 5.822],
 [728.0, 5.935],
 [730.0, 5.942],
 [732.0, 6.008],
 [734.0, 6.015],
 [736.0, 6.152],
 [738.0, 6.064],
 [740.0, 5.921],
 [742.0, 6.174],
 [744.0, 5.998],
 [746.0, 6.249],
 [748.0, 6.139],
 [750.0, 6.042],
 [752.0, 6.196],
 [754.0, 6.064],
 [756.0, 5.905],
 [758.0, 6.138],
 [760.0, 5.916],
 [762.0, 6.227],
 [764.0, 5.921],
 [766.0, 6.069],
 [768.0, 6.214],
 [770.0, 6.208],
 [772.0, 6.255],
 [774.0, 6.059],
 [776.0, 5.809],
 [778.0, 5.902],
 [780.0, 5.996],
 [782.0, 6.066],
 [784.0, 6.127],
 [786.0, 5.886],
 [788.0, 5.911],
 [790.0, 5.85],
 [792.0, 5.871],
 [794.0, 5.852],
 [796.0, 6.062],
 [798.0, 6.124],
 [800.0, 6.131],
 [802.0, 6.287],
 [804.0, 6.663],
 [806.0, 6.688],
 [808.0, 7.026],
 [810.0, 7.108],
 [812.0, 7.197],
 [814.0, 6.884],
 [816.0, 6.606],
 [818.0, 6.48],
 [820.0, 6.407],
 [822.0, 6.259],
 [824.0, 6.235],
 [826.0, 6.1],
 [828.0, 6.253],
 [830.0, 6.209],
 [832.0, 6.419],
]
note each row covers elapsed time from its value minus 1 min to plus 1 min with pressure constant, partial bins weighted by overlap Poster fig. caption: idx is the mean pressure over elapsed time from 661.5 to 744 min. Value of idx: 5.82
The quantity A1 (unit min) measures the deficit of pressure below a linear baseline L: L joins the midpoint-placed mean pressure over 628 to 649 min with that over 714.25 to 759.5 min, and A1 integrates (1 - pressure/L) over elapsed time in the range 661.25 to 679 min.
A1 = 1.0 min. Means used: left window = 6.02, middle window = 5.69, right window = 6.01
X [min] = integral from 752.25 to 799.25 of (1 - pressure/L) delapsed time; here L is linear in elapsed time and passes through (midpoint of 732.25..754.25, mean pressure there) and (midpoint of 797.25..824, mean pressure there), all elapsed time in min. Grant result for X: 2.30 min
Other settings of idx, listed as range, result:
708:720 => 5.89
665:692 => 5.73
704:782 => 5.99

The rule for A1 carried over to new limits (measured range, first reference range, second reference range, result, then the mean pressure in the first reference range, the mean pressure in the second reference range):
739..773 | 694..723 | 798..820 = 0.56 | 5.78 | 6.67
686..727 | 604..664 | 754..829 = 1.74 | 5.9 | 6.23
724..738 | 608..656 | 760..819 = 0.36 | 5.93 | 6.25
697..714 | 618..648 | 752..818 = 1.15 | 5.99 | 6.22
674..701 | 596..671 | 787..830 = 1.16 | 5.87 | 6.38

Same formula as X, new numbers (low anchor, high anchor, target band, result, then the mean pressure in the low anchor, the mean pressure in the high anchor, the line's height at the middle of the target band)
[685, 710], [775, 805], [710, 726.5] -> -0.3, 5.73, 6.04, 5.8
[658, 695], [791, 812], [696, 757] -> 1.0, 5.73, 6.42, 6.01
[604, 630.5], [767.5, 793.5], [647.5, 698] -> 1.0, 5.85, 6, 5.9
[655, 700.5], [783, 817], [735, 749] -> -0.1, 5.75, 6.37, 6.08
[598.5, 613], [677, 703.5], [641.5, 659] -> -0.5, 5.74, 5.77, 5.75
